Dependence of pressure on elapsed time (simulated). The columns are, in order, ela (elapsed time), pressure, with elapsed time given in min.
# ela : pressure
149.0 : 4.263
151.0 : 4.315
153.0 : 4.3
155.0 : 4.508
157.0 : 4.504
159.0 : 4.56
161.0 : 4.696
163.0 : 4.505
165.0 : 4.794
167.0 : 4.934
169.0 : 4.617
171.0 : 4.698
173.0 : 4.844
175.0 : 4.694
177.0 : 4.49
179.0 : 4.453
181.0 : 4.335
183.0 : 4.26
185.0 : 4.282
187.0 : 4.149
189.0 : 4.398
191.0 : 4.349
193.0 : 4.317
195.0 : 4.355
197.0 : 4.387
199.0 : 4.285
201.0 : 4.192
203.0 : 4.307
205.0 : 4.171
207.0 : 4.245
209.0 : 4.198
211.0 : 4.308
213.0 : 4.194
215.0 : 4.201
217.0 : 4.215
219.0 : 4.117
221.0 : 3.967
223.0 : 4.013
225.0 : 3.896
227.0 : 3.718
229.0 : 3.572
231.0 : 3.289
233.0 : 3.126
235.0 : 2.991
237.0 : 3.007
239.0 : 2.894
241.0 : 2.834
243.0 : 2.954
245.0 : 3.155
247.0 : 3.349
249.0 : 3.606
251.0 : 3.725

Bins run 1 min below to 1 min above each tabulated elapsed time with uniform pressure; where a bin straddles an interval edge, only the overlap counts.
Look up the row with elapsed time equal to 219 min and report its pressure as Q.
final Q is 4.117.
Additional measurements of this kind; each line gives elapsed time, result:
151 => 4.315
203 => 4.307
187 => 4.149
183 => 4.26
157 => 4.504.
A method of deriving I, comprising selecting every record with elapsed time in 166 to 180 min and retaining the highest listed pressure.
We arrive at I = 4.934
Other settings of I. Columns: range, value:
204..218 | 4.308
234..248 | 3.349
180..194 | 4.398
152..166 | 4.794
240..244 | 2.954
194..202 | 4.387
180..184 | 4.335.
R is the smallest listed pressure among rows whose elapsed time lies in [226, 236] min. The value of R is 2.991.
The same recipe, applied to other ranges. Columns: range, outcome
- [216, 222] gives 3.967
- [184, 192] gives 4.149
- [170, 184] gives 4.26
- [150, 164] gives 4.3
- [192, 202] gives 4.192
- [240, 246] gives 2.834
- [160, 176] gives 4.505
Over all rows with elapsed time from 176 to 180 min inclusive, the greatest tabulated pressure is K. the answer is 4.49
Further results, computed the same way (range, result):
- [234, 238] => 3.007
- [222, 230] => 4.013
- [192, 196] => 4.355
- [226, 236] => 3.718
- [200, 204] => 4.307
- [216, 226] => 4.215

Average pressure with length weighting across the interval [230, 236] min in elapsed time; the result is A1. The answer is 3.14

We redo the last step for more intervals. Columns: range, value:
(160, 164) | 4.6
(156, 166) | 4.61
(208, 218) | 4.22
